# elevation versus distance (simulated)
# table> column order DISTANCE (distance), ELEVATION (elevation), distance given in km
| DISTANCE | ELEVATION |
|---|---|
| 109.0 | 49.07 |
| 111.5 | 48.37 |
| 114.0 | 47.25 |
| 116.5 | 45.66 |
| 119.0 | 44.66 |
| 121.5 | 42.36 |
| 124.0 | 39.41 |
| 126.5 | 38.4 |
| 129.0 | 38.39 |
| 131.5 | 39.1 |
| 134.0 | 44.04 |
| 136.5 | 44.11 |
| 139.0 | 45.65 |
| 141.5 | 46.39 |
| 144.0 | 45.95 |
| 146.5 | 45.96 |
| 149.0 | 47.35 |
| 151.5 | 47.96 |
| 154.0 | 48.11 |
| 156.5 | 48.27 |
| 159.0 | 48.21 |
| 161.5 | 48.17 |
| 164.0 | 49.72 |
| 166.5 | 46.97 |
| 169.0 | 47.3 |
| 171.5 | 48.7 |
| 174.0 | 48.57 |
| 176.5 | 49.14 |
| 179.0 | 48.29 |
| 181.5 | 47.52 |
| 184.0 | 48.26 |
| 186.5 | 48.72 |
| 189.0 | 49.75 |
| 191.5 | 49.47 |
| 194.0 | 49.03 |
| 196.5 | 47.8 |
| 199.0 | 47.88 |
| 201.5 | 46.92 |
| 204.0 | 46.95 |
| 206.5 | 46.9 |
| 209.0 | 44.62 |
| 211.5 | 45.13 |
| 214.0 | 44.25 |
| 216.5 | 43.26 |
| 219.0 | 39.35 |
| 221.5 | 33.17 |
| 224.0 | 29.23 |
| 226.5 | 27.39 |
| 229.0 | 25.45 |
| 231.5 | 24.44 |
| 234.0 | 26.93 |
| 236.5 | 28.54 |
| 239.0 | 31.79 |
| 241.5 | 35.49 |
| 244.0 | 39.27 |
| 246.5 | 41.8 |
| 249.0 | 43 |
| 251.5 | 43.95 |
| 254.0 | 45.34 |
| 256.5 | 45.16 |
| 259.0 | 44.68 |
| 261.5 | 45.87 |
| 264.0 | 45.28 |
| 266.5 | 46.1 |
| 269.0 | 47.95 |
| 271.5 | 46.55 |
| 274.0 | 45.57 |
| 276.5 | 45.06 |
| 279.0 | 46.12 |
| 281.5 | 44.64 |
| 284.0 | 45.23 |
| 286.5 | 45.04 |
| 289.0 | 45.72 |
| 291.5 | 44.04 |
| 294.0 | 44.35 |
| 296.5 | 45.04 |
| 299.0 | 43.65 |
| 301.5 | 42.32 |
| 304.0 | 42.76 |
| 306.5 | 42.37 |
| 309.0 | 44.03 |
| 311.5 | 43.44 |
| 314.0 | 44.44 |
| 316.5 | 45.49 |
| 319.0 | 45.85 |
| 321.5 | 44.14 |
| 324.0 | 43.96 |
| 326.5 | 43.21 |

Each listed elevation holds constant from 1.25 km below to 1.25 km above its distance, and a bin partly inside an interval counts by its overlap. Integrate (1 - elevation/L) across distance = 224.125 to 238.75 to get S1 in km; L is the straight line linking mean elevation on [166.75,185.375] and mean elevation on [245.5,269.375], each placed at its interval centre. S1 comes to 6.0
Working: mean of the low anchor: 48.2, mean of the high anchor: 44.8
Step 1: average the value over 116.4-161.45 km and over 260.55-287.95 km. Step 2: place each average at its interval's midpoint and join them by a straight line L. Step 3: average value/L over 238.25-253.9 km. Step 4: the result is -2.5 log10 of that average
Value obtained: 0.143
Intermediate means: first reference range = 44.5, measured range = 39.9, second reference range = 45.8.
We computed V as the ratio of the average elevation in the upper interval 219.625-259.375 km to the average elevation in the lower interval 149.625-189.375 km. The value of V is 0.73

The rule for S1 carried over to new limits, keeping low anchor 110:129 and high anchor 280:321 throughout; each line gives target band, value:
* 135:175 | -3.4 km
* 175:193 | -2.1 km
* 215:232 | 4.5 km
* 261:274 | -0.6 km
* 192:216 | -1.5 km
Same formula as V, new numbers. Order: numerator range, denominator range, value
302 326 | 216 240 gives 1.44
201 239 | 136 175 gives 0.77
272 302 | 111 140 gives 1.04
